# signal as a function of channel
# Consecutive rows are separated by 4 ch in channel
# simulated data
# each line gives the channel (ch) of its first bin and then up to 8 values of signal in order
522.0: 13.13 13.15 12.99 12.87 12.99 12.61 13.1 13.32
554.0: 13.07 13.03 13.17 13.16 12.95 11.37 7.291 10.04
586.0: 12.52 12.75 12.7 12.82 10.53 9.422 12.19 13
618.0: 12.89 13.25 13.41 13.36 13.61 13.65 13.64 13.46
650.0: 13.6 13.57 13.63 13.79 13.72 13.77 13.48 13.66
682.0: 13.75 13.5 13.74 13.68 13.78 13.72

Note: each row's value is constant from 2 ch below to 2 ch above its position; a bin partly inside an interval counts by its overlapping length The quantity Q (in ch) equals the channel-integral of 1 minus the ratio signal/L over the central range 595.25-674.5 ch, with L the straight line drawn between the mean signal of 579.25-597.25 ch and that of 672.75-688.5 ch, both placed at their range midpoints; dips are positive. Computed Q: -1.7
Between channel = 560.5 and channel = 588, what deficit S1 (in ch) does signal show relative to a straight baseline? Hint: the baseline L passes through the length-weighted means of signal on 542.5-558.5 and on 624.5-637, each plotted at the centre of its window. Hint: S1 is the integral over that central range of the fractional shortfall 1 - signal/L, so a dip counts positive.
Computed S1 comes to 3.6 ch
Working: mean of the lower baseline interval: 13.1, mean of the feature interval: 11.5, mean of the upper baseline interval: 13.5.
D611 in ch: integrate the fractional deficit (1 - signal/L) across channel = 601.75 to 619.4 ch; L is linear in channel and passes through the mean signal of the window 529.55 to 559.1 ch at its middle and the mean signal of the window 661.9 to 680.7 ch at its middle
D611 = 2.23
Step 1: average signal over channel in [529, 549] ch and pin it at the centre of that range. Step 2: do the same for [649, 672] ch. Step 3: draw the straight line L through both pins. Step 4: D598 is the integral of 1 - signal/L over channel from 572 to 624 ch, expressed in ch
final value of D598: 6.66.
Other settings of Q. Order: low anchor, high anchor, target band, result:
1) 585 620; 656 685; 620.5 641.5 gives -1.19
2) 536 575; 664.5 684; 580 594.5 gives 1.32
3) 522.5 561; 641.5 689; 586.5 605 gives 1.69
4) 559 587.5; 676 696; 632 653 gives -1.22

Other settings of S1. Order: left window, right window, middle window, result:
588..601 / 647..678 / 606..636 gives 0.34 ch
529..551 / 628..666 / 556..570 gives 0.01 ch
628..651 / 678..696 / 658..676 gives -0.09 ch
